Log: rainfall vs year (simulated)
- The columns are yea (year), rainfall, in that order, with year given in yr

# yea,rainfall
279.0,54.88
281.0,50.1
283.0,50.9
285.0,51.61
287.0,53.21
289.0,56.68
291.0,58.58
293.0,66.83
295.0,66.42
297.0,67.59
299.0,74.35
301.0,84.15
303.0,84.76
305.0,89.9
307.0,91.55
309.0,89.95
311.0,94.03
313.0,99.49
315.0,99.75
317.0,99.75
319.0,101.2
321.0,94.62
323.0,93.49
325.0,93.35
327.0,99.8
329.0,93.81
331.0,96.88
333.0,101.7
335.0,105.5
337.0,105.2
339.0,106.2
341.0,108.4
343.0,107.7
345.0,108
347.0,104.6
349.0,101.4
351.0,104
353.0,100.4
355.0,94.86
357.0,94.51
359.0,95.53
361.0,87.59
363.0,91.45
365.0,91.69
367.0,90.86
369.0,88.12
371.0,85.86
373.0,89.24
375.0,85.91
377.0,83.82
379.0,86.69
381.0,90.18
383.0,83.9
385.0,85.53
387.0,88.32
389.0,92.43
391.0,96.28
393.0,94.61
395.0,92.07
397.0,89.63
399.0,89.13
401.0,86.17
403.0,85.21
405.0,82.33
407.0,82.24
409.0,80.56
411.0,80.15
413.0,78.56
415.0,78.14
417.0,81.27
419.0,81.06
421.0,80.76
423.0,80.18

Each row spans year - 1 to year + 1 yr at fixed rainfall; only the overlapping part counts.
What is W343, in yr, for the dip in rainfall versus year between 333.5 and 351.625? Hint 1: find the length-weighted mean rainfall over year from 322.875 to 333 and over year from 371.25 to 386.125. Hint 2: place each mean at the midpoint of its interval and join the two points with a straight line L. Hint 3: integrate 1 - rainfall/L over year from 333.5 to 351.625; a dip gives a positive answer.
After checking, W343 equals -2.36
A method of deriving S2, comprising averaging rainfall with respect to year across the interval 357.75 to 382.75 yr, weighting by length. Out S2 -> 88.8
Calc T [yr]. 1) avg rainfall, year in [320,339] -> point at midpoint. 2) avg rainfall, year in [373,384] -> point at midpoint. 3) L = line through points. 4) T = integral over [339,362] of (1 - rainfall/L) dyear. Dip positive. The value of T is -1.8 yr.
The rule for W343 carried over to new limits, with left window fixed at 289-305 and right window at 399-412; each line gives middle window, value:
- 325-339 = -4.6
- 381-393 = -1.2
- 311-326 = -4.6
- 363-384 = -2.1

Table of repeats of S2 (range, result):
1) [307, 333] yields 96.4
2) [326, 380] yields 96.7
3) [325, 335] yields 98.3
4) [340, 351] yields 106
